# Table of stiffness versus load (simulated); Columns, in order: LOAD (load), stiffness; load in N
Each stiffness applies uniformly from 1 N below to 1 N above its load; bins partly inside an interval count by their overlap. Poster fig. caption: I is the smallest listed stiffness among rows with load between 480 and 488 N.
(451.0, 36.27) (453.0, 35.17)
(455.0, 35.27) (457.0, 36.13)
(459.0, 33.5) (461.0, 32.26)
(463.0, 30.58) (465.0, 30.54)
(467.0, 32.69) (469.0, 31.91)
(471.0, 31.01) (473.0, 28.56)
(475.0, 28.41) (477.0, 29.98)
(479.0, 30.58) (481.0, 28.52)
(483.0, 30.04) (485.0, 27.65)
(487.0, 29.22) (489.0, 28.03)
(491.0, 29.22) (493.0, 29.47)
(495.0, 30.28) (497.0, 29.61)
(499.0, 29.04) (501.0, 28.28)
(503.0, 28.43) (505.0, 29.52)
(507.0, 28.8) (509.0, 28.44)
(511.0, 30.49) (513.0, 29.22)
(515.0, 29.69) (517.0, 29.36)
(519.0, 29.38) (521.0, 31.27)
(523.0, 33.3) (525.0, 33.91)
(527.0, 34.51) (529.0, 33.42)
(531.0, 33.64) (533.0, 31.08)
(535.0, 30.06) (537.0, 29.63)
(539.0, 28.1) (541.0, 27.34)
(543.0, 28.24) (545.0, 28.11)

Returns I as 27.65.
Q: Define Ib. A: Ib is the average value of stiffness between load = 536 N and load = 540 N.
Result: 28.9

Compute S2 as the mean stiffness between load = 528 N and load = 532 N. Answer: 33.5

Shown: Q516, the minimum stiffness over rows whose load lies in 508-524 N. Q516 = 28.44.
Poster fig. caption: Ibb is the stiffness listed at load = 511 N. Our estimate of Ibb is 30.49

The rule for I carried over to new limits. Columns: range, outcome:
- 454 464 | 30.58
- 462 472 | 30.54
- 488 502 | 28.03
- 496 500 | 29.04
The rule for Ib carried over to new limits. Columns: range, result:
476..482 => 29.7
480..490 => 28.7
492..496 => 29.9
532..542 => 29.2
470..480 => 29.7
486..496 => 29.2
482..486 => 28.8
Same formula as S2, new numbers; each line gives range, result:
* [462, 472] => 31.3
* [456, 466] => 32.6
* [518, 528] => 32.5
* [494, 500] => 29.6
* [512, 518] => 29.4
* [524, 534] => 33.3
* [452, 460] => 35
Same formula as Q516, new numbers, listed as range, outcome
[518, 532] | 29.38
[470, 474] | 28.56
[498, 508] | 28.28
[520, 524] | 31.27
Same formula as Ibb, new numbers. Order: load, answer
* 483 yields 30.04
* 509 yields 28.44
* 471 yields 31.01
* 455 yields 35.27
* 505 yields 29.52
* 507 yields 28.8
